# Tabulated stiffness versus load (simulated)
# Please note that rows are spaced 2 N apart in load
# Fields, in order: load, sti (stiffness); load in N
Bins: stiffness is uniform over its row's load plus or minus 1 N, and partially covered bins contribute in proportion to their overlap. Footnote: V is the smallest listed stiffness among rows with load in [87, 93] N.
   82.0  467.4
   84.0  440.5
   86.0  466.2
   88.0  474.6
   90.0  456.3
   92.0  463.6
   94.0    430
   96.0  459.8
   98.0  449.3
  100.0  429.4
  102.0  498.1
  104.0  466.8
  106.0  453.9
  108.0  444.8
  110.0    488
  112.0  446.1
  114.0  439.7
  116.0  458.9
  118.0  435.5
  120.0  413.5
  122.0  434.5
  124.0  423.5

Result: 456.3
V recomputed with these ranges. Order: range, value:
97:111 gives 429.4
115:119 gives 435.5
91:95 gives 430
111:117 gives 439.7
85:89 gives 466.2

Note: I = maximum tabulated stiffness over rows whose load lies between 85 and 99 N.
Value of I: 474.6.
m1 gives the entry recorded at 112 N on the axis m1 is 446.1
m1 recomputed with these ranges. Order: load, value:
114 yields 439.7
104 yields 466.8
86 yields 466.2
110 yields 488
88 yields 474.6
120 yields 413.5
